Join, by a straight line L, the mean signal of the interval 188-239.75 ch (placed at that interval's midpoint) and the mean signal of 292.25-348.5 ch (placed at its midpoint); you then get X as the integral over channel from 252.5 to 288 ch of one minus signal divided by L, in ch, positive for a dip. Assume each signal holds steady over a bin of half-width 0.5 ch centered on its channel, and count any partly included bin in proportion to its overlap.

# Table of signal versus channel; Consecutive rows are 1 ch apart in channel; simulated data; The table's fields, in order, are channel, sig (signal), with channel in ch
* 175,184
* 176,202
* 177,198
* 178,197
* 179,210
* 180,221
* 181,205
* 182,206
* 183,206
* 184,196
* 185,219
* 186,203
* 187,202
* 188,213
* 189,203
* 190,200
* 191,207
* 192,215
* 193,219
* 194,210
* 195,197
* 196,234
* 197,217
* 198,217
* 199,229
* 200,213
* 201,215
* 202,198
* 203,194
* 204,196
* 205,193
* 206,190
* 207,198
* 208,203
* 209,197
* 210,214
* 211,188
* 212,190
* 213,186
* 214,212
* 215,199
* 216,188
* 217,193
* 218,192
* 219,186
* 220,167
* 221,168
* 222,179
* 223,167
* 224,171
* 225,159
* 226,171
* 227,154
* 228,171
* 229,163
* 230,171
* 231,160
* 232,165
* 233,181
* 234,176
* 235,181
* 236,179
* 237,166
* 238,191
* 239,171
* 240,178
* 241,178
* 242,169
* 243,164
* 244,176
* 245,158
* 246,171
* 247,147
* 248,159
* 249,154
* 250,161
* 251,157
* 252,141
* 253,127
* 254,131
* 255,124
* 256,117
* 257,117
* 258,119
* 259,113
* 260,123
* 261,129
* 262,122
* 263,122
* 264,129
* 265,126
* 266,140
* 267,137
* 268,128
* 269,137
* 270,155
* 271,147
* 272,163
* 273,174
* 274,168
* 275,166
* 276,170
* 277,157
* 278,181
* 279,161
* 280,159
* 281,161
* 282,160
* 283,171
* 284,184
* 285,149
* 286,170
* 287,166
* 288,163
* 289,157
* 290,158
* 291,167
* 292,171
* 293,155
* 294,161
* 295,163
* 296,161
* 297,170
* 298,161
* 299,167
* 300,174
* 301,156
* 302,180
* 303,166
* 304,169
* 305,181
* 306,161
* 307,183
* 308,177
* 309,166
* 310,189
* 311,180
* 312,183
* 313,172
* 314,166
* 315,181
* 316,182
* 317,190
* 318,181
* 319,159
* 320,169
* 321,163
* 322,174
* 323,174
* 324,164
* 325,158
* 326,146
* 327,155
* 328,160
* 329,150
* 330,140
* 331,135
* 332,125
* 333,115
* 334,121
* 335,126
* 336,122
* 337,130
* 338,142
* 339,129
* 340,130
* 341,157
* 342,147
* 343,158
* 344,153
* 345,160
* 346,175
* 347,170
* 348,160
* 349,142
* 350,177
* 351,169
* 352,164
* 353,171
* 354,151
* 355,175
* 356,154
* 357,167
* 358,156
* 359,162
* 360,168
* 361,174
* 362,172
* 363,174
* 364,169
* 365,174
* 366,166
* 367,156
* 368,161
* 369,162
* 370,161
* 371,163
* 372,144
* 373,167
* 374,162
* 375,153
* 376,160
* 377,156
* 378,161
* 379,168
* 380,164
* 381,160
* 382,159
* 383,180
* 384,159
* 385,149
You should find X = 5.7 ch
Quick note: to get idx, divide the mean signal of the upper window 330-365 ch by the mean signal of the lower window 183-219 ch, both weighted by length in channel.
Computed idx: 0.75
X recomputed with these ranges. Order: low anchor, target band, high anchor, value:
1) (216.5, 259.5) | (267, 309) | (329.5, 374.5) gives -1.4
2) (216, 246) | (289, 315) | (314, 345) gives -2.0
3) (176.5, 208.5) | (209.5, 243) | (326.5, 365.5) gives 2.9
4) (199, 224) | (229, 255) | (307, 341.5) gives 2.8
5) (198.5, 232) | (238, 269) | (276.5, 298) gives 5.6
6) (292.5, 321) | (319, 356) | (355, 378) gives 3.4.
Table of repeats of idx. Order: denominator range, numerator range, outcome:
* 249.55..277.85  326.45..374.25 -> 1.11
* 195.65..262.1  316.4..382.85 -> 0.91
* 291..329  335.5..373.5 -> 0.94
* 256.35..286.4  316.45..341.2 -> 1.01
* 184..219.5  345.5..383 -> 0.80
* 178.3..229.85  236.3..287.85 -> 0.77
